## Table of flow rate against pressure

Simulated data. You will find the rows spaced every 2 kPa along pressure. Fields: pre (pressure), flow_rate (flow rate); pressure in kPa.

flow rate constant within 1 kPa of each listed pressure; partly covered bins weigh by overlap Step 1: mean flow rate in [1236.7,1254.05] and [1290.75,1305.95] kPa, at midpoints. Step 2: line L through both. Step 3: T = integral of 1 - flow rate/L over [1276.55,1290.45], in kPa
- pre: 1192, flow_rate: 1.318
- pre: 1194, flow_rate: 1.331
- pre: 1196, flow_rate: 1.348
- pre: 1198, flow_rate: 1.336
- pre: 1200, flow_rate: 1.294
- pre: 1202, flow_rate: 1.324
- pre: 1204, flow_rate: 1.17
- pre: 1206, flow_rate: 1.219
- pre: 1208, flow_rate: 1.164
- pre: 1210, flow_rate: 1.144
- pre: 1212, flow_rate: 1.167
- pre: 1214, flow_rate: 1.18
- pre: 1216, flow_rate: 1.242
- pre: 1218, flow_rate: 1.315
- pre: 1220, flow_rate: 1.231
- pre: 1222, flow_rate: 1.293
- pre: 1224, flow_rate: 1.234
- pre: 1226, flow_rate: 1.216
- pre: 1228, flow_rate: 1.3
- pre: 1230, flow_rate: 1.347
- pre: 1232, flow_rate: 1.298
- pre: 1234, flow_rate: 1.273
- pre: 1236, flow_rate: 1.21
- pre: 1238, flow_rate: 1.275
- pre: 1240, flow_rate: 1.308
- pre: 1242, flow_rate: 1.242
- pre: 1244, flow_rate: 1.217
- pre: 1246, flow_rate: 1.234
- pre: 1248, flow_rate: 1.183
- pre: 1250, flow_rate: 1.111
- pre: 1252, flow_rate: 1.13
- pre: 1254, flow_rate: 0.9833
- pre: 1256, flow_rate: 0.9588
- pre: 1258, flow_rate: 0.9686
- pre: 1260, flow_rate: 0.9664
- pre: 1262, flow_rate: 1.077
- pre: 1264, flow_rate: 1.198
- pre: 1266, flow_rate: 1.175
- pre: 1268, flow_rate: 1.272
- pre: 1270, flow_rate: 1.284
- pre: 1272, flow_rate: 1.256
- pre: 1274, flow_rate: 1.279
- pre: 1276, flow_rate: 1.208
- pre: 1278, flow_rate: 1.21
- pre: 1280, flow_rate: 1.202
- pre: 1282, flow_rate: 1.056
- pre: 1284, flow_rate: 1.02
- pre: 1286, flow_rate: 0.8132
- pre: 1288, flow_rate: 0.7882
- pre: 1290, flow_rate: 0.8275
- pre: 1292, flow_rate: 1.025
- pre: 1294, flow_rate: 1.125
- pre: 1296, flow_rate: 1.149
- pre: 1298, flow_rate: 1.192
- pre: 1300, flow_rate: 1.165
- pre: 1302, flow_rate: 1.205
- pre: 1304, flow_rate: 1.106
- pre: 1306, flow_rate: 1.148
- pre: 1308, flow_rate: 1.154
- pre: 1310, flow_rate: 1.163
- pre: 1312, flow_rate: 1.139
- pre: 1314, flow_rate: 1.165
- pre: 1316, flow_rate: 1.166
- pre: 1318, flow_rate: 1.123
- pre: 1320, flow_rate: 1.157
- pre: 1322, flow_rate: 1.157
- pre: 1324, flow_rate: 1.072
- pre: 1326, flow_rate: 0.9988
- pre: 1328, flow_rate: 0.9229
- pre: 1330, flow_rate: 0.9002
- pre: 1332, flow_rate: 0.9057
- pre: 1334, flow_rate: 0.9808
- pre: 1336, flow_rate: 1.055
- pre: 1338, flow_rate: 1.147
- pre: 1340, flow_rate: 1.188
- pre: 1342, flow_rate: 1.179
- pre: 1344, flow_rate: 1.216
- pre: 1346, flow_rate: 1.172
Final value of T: 1.8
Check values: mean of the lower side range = 1.2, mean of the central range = 1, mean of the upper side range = 1.13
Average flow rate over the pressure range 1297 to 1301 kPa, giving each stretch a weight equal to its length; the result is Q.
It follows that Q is 1.18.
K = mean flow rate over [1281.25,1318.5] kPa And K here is 1.08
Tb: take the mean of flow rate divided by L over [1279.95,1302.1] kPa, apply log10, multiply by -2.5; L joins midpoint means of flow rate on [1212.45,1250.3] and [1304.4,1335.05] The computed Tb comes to 0.098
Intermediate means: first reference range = 1.25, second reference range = 1.08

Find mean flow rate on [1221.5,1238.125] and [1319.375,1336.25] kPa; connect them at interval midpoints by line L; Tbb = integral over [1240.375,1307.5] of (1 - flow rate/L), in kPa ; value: 2.1 kPa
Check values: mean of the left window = 1.27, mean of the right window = 1.01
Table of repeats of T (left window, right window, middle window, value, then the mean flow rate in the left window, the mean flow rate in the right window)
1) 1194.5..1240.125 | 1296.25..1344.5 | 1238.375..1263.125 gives 1.83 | 1.26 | 1.11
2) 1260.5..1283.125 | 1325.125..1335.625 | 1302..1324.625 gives -2.79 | 1.2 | 0.948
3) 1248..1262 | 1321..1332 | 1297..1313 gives -2.34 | 1.04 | 1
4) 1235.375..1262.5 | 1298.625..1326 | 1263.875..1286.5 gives -0.67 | 1.13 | 1.14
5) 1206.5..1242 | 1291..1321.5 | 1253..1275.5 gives 1.23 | 1.25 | 1.15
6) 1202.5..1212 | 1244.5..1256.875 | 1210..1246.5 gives -3.42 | 1.18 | 1.11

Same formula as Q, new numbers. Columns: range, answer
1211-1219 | 1.23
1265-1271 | 1.24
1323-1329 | 0.998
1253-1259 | 0.97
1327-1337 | 0.953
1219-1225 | 1.25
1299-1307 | 1.16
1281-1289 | 0.919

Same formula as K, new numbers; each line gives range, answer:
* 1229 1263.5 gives 1.16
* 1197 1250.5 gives 1.24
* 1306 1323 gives 1.15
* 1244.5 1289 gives 1.11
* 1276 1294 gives 1.01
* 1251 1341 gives 1.09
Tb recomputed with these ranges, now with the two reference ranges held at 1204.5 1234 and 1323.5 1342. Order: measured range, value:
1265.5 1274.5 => -0.10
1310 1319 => -0.09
